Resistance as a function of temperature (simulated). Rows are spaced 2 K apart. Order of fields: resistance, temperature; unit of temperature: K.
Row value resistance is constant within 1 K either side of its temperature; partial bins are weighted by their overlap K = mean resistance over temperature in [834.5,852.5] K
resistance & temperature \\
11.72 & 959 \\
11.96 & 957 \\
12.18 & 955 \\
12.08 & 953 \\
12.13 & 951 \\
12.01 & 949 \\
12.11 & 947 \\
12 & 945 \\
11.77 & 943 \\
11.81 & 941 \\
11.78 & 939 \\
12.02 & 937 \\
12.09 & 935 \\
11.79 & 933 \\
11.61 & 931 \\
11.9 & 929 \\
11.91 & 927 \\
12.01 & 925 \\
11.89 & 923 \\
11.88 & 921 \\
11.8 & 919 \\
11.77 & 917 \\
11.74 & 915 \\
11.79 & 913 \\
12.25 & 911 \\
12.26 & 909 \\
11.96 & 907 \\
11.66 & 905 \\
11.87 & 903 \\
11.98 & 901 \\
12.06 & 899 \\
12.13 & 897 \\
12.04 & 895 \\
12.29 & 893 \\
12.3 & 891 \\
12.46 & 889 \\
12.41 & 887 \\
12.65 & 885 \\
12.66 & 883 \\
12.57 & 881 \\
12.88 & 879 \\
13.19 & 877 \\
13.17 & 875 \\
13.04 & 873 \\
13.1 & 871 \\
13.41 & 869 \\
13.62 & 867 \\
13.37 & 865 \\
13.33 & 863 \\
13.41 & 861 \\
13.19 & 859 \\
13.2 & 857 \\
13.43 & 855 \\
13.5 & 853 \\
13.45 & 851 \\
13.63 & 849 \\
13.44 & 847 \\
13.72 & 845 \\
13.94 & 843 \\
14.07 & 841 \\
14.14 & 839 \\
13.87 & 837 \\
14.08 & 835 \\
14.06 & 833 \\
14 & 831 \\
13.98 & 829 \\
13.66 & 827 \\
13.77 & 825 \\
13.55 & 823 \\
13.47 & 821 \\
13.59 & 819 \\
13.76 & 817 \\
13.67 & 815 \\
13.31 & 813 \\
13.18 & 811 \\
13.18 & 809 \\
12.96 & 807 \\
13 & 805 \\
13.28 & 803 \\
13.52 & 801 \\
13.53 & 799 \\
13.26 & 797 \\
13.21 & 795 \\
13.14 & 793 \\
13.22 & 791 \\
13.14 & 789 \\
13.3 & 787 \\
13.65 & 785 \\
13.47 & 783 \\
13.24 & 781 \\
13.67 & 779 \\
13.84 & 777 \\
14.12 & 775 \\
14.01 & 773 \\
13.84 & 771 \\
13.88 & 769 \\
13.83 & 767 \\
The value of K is 13.8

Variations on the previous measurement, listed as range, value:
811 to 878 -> 13.6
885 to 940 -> 12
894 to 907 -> 12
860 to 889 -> 13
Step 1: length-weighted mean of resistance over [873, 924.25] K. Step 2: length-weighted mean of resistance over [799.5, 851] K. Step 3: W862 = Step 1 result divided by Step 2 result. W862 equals 0.90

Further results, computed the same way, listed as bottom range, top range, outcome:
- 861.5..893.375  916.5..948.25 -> 0.92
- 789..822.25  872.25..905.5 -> 0.93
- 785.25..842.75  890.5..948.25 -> 0.88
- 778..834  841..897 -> 0.97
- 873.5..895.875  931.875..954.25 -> 0.95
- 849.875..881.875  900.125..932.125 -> 0.90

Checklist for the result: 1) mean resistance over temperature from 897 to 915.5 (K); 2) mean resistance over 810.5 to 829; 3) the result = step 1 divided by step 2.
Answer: 0.88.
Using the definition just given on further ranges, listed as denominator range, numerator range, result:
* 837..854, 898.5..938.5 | 0.87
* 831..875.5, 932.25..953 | 0.88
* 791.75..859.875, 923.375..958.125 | 0.88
